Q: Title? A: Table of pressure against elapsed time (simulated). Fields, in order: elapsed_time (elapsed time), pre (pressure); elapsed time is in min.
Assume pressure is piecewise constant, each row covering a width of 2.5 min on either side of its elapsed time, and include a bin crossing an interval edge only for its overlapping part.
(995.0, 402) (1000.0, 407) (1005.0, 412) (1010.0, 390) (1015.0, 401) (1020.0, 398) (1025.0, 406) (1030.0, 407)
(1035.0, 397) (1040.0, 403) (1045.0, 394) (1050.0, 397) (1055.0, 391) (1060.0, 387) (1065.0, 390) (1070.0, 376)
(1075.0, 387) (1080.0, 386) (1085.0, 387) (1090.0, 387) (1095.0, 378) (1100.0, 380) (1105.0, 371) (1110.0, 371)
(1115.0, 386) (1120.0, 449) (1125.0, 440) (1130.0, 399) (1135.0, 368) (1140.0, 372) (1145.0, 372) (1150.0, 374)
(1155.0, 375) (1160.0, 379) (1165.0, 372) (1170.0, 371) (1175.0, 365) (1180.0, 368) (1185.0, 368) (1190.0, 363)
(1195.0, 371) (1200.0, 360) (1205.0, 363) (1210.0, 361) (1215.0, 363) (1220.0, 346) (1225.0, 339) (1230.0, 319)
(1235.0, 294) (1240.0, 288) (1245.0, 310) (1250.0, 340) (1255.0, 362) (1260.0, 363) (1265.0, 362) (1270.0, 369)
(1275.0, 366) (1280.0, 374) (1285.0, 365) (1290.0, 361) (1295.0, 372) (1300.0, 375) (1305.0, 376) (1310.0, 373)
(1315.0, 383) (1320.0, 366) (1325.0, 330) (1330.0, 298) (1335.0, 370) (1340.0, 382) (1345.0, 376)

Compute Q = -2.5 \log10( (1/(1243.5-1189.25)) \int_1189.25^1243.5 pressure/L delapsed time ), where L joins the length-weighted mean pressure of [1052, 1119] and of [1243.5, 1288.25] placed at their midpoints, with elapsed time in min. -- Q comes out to 0.07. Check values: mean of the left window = 384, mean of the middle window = 341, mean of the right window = 358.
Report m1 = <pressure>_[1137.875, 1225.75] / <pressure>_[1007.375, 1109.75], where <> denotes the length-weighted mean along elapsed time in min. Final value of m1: 0.94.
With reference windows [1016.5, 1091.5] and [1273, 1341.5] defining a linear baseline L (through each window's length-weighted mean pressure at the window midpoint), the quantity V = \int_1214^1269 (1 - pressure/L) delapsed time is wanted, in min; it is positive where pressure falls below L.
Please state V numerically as 5.30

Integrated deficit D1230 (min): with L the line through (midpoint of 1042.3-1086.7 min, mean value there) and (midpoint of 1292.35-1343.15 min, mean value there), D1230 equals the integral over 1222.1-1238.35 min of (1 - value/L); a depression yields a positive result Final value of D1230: 2.4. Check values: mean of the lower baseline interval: 388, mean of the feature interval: 317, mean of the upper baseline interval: 363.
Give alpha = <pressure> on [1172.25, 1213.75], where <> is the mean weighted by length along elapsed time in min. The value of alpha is 365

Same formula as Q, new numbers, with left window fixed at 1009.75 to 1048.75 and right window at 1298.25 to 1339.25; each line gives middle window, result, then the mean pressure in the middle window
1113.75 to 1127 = -0.11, 428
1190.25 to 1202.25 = 0.03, 365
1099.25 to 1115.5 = 0.04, 376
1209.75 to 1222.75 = 0.05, 356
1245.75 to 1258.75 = 0.07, 347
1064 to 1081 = 0.03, 384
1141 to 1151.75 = 0.03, 373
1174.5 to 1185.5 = 0.03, 367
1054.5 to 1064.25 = 0.02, 389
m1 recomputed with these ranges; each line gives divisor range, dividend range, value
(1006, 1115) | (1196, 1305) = 0.90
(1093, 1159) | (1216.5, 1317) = 0.91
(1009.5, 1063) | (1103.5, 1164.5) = 0.98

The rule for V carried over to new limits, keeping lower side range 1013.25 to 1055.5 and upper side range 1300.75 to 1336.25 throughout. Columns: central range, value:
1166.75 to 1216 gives 1.4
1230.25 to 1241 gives 2.1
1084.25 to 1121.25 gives 0.3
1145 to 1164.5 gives 0.3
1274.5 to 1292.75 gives -0.2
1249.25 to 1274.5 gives 0.3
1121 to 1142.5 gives -0.7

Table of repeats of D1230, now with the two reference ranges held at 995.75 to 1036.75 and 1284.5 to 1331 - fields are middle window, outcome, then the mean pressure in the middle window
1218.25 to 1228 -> 0.85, 341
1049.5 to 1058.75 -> 0.11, 392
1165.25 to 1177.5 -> 0.39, 369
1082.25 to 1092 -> 0.14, 387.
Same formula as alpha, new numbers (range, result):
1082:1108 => 381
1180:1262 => 345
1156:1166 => 376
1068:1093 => 385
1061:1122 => 387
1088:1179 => 384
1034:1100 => 389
